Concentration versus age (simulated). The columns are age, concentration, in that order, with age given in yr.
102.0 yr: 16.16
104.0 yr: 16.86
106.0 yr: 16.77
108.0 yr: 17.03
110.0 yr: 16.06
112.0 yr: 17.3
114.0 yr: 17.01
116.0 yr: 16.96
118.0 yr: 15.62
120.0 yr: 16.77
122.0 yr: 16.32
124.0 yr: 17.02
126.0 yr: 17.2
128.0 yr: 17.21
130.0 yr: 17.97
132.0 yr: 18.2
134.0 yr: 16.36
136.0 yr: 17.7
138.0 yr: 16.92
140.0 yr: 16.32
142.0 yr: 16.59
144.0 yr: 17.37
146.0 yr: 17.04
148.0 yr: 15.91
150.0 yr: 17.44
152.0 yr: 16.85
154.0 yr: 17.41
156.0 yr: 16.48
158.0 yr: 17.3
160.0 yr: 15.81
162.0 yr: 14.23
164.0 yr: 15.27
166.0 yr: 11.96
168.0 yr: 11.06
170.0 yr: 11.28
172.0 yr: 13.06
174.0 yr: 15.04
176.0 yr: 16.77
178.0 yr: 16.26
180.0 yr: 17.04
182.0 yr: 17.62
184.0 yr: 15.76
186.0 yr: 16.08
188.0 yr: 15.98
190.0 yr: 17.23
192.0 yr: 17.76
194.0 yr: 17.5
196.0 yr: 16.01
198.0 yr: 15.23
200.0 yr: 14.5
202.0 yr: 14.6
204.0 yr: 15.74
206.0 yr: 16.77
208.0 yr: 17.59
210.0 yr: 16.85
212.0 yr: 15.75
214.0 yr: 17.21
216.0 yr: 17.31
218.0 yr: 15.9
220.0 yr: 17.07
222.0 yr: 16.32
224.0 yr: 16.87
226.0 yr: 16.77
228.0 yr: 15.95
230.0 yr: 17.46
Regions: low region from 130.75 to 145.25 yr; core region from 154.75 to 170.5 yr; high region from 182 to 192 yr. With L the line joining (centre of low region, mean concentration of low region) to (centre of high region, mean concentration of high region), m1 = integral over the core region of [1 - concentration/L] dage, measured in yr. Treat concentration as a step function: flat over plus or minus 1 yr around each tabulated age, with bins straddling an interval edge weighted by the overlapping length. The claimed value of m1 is 2.3 yr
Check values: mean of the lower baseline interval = 17.1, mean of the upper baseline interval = 16.5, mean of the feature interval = 14.3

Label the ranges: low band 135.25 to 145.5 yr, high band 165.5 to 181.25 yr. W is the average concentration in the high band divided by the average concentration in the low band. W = 0.84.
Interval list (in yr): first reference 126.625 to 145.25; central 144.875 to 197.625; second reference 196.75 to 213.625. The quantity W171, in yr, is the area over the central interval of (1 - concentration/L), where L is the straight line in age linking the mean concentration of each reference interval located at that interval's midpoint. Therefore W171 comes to 2.4 yr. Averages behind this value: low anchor 17.2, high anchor 15.9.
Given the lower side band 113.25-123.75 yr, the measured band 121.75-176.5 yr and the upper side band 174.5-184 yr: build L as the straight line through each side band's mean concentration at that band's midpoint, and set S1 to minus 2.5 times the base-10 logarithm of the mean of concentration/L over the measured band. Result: 0.04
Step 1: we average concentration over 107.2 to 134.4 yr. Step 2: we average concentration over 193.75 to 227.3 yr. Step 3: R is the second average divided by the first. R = 0.96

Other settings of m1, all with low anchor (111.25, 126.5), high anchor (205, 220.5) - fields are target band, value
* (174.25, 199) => 0.34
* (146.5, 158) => -0.07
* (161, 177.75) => 3.07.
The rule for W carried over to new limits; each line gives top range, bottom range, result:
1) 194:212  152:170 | 1.08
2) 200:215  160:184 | 1.11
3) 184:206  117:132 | 0.95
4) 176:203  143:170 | 1.05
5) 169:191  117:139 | 0.92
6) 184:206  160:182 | 1.11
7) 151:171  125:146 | 0.86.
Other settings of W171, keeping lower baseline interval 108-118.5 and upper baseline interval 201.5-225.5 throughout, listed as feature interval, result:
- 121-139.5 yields -0.6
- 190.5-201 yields 0.2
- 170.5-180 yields 0.8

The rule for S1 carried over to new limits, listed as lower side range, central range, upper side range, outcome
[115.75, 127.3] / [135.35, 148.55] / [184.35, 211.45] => -0.020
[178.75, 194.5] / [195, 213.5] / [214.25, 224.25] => 0.056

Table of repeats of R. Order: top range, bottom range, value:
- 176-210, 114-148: 0.97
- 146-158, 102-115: 1.01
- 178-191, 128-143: 0.97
